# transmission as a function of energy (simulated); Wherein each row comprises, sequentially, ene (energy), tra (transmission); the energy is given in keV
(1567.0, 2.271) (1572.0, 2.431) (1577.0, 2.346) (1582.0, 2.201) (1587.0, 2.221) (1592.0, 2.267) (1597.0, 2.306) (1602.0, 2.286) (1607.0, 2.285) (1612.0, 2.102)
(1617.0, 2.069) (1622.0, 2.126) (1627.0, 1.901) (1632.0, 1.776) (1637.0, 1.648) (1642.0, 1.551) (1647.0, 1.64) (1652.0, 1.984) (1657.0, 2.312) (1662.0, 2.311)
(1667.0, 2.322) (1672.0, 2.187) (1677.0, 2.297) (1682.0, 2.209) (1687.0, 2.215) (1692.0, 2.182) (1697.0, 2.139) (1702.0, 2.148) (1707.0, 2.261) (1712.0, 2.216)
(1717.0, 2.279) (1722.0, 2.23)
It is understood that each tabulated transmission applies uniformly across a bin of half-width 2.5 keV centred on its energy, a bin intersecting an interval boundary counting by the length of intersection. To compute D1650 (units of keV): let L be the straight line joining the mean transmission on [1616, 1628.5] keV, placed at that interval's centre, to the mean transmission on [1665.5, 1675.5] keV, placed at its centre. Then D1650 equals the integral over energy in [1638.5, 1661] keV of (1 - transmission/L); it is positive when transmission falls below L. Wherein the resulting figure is 2.8 keV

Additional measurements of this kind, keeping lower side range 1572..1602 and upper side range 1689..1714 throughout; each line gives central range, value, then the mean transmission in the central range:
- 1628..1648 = 5.07 keV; 1.67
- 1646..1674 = 0.91 keV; 2.15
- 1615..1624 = 0.63 keV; 2.1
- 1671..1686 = -0.17 keV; 2.23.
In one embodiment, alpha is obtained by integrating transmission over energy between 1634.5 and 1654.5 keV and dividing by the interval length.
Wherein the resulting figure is 1.71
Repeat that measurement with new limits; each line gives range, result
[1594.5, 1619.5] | 2.21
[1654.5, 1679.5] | 2.29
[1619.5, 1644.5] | 1.8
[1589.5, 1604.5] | 2.29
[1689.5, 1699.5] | 2.16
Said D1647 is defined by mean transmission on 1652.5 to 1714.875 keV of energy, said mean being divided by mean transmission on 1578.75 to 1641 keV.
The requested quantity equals 1.07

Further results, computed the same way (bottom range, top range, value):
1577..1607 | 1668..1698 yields 0.98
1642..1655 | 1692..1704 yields 1.21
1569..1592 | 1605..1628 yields 0.92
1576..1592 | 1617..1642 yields 0.82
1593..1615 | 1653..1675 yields 1.01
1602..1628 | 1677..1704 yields 1.03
